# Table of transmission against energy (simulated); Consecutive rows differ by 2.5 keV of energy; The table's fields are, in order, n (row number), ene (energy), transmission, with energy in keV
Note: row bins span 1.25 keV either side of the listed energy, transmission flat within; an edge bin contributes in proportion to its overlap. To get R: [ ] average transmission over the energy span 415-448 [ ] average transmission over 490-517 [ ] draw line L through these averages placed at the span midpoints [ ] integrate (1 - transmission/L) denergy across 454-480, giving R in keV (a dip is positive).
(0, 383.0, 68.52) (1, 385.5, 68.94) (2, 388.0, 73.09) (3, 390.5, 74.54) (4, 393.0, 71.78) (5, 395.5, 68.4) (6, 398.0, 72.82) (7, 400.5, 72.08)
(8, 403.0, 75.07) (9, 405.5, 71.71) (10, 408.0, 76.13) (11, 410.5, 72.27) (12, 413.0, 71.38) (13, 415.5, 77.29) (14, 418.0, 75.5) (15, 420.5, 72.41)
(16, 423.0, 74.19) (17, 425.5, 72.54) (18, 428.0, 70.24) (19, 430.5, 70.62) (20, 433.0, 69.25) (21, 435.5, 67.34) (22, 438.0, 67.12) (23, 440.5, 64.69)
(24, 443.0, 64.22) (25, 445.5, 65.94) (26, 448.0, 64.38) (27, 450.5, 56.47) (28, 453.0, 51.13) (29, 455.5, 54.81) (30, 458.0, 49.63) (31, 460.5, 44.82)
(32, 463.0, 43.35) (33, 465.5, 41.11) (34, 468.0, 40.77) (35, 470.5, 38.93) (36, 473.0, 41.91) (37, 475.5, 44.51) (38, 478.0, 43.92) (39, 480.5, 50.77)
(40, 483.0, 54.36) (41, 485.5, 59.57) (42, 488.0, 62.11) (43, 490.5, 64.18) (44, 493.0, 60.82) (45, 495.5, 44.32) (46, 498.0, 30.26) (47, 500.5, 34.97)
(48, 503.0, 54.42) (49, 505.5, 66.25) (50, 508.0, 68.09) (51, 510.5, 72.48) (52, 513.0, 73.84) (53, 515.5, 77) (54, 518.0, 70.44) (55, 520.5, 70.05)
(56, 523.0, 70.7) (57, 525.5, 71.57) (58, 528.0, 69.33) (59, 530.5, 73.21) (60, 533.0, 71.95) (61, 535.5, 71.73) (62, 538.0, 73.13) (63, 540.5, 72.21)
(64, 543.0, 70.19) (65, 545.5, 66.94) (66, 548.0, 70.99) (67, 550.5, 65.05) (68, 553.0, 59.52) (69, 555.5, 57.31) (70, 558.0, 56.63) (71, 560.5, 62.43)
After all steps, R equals 8.0 keV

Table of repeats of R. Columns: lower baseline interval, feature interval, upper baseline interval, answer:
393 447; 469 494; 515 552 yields 6.7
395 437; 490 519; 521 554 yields 4.5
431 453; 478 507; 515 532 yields 6.8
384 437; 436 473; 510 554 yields 9.5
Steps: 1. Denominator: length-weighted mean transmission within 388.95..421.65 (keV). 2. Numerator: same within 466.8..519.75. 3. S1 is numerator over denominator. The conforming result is 0.75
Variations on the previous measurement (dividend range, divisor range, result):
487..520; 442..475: 1.20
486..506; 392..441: 0.72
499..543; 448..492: 1.36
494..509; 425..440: 0.72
